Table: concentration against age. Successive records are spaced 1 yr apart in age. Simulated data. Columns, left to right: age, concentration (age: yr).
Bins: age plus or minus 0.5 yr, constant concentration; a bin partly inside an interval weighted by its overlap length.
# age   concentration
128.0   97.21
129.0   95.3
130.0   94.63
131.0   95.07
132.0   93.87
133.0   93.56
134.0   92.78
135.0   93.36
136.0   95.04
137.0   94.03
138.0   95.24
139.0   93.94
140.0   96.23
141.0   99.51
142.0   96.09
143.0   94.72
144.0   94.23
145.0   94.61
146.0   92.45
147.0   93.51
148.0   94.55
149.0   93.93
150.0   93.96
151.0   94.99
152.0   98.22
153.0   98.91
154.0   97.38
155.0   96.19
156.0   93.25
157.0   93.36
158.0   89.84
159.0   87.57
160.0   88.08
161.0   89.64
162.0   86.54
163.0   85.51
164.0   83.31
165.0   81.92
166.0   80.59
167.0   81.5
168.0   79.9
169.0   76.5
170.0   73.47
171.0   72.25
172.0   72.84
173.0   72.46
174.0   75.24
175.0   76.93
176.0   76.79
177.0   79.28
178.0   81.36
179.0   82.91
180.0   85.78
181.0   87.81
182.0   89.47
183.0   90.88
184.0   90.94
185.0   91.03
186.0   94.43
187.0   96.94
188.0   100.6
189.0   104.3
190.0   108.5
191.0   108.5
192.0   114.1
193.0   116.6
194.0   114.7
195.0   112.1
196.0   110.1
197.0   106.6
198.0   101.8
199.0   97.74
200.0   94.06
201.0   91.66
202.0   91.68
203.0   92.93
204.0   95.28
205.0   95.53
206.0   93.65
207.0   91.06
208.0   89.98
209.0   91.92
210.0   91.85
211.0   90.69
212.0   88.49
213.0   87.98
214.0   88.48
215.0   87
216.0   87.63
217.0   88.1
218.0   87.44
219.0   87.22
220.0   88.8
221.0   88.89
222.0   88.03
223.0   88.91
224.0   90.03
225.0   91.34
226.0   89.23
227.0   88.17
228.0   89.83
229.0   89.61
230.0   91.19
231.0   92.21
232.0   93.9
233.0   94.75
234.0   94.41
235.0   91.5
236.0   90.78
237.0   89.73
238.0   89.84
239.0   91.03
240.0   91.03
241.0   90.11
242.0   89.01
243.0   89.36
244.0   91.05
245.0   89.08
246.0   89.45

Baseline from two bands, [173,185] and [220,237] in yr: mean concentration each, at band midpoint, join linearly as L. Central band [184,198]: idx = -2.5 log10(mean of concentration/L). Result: -0.23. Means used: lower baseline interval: 83.3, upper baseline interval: 90.7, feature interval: 105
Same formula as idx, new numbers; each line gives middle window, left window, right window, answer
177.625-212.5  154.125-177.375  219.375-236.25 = -0.124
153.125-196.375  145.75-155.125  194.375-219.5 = 0.055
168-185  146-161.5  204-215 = 0.149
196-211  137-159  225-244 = -0.032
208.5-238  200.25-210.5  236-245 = 0.017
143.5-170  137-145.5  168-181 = -0.030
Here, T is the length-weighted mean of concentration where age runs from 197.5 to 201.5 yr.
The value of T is 96.3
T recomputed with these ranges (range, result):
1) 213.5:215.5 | 87.7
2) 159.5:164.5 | 86.6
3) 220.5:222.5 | 88.5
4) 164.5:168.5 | 81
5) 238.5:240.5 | 91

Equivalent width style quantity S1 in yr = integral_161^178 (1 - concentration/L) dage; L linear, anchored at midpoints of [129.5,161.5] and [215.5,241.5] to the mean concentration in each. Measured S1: 2.6 yr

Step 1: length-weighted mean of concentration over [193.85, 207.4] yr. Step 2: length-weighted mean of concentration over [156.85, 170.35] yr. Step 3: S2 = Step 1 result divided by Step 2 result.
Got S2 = 1.18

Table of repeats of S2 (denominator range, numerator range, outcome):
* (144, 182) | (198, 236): 1.06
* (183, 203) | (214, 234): 0.88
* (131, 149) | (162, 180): 0.83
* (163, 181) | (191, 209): 1.27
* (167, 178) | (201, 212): 1.21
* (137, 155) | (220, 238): 0.95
